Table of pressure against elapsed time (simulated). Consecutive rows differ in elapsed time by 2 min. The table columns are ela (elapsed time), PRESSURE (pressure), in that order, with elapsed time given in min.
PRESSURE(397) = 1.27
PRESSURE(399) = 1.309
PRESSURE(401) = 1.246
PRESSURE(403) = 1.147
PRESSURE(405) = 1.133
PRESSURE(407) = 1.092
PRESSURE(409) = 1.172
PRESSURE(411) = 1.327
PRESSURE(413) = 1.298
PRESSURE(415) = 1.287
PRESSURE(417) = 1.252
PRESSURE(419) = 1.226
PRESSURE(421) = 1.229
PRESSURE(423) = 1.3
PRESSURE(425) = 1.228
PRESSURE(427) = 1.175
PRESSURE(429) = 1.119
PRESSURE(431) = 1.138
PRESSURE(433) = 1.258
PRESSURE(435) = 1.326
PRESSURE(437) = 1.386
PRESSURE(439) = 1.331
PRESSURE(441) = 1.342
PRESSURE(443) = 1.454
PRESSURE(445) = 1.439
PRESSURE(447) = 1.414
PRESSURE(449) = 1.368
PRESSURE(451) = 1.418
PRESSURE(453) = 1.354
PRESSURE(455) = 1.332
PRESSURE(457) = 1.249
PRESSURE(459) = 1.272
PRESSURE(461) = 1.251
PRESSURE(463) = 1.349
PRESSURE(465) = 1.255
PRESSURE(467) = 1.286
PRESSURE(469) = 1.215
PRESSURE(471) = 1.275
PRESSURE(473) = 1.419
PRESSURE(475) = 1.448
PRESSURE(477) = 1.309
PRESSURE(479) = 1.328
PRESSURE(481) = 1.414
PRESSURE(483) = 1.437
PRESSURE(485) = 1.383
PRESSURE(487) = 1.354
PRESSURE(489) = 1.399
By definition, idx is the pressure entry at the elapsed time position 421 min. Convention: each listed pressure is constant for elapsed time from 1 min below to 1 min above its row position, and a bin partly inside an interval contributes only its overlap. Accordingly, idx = 1.229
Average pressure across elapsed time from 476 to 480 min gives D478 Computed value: 1.32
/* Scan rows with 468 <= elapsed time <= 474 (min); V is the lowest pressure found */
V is 1.215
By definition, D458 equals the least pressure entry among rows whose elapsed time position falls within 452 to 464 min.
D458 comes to 1.249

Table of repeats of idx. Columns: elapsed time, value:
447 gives 1.414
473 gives 1.419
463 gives 1.349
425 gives 1.228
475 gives 1.448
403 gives 1.147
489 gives 1.399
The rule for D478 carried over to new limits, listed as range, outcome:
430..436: 1.24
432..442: 1.33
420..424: 1.26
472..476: 1.43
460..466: 1.28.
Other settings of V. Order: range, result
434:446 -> 1.326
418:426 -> 1.226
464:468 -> 1.255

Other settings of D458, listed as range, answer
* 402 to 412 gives 1.092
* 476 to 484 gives 1.309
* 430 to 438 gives 1.138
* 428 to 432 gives 1.119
